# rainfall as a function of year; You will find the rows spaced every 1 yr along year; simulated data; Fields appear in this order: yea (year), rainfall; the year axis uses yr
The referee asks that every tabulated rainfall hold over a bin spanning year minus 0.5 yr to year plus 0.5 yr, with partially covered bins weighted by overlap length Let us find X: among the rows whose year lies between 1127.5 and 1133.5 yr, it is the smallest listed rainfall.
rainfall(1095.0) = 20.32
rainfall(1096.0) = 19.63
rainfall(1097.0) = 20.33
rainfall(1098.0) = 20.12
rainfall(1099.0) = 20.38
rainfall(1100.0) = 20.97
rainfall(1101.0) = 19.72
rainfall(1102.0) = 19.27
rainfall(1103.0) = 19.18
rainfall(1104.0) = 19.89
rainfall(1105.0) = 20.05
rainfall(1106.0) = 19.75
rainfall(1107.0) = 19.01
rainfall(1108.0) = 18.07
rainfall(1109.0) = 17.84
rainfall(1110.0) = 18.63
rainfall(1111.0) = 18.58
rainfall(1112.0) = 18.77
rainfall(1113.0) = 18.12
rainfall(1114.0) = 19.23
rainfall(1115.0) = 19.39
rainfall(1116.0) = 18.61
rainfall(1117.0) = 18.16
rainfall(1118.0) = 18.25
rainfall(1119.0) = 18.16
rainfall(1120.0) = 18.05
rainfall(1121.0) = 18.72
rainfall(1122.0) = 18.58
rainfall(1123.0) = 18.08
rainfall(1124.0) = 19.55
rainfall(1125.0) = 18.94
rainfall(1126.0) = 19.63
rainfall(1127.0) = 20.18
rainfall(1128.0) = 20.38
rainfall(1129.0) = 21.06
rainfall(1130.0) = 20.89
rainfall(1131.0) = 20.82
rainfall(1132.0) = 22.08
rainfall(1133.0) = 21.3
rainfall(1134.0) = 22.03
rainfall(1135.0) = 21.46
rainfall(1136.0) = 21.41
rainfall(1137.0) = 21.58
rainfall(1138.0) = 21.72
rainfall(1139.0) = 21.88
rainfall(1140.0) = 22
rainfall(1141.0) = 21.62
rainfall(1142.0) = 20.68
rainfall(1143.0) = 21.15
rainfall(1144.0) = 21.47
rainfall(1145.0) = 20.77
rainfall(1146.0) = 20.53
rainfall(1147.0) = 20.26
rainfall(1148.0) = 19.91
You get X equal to 20.38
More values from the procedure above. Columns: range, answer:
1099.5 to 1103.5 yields 19.18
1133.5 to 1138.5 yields 21.41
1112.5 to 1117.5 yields 18.12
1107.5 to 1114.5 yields 17.84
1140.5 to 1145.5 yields 20.68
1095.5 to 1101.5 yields 19.63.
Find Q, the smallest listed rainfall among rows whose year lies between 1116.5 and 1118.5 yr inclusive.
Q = 18.16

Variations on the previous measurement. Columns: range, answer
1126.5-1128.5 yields 20.18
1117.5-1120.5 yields 18.05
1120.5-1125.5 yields 18.08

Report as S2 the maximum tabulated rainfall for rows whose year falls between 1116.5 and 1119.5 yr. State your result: 18.25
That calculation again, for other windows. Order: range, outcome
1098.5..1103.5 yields 20.97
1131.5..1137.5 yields 22.08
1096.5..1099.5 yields 20.38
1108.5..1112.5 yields 18.77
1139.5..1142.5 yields 22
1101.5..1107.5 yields 20.05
